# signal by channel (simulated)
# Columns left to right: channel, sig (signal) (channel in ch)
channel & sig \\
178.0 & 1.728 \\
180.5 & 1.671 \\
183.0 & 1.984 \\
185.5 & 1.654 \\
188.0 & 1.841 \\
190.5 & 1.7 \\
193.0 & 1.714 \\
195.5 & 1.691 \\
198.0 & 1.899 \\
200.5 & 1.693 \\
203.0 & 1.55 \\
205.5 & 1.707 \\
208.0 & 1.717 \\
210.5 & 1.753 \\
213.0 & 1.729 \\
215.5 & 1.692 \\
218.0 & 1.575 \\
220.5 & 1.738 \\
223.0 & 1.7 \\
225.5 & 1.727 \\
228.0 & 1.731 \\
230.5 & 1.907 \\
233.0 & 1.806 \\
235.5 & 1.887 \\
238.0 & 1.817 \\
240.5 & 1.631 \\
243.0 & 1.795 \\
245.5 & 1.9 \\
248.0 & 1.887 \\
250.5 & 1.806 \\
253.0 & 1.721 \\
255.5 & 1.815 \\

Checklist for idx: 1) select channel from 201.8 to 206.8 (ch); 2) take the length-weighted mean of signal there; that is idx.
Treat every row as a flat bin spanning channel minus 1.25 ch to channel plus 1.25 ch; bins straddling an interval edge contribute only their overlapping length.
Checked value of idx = 1.63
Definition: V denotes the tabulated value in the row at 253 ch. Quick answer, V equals 1.721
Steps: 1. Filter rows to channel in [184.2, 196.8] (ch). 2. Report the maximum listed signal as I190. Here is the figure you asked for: 1.841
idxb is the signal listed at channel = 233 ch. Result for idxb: 1.806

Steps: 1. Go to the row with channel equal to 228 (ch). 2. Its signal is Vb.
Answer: 1.731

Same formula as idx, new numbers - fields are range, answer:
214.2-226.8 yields 1.69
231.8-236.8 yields 1.85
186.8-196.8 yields 1.74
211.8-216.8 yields 1.71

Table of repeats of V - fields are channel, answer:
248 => 1.887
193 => 1.714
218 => 1.575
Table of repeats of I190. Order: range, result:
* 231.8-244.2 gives 1.887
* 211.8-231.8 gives 1.907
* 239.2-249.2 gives 1.9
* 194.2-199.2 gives 1.899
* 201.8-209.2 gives 1.717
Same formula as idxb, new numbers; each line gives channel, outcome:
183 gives 1.984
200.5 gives 1.693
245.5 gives 1.9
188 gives 1.841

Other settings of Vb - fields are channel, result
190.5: 1.7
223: 1.7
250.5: 1.806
